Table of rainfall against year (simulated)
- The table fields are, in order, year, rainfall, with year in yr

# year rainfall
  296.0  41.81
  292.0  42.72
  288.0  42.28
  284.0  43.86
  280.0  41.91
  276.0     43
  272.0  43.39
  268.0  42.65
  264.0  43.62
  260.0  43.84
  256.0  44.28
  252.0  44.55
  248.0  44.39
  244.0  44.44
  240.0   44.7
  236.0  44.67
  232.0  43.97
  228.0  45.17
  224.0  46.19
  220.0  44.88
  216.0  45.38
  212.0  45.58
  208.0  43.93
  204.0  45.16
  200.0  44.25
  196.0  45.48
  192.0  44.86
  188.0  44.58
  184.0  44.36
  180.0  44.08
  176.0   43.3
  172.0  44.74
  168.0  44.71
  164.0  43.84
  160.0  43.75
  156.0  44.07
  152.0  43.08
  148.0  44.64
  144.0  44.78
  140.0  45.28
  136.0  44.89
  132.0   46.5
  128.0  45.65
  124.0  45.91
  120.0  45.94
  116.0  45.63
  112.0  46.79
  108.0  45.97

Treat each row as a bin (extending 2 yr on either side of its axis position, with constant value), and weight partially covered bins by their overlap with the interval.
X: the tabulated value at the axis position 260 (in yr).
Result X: 43.84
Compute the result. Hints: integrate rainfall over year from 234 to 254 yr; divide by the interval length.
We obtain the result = 44.5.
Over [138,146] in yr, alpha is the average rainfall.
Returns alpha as 45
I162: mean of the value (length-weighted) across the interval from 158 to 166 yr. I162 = 43.8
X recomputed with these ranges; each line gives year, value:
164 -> 43.84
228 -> 45.17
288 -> 42.28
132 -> 46.5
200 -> 44.25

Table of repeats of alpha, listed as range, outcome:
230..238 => 44.3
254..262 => 44.1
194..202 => 44.9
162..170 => 44.3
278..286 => 42.9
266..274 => 43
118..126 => 45.9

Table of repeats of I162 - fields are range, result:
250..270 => 43.8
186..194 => 44.7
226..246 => 44.6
